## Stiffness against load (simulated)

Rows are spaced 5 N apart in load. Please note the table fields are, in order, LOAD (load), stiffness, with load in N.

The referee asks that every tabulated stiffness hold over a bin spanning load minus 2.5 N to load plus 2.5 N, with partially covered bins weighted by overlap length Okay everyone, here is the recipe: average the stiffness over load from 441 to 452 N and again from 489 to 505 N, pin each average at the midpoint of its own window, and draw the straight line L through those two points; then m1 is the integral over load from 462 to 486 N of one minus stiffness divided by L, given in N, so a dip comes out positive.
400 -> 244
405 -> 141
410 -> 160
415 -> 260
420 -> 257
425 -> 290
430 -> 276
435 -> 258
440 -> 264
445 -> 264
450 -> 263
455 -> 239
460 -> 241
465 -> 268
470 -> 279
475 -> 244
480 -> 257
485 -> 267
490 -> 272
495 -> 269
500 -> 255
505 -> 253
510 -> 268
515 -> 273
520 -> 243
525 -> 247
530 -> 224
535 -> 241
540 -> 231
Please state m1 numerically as 0.1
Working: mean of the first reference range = 264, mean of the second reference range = 263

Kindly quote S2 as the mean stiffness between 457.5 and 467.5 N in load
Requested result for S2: 254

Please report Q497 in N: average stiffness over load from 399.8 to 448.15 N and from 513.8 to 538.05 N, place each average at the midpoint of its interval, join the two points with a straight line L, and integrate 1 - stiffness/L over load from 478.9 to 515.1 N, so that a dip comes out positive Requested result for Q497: -3.1 N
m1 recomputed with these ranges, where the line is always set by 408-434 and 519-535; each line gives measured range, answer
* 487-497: -1.16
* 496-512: -1.23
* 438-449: -0.70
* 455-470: -0.62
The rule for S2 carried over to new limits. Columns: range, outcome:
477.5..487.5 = 262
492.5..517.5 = 264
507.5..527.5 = 258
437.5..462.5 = 254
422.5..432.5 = 283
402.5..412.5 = 150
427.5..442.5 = 266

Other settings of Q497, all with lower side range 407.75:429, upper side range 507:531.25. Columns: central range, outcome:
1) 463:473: -0.9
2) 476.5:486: -0.4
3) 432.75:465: -1.1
